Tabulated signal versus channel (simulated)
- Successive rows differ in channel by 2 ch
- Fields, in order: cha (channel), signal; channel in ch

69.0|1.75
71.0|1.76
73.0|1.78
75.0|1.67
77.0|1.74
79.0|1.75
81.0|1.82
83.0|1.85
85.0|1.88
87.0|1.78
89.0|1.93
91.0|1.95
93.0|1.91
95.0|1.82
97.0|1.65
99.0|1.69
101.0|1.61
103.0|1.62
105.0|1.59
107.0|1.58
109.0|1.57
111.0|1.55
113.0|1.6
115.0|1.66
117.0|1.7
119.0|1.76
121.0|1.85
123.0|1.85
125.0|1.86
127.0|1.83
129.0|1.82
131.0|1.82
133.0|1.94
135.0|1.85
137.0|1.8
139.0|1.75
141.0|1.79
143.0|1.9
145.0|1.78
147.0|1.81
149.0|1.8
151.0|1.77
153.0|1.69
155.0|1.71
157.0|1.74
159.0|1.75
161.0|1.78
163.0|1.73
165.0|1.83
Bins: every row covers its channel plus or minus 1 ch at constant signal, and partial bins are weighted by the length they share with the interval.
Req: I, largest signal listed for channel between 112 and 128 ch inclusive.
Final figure 1.86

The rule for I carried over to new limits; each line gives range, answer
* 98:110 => 1.69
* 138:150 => 1.9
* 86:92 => 1.95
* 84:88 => 1.88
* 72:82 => 1.82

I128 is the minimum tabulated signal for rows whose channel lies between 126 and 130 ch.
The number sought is 1.82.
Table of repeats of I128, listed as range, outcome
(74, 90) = 1.67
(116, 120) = 1.7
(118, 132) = 1.76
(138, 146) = 1.75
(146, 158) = 1.69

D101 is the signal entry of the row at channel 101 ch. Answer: 1.61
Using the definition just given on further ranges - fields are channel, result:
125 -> 1.86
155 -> 1.71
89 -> 1.93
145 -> 1.78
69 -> 1.75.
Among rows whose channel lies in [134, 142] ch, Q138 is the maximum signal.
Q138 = 1.85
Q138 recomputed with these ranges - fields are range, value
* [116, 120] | 1.76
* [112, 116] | 1.66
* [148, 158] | 1.8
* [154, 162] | 1.78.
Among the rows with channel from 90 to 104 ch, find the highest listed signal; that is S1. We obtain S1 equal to 1.95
